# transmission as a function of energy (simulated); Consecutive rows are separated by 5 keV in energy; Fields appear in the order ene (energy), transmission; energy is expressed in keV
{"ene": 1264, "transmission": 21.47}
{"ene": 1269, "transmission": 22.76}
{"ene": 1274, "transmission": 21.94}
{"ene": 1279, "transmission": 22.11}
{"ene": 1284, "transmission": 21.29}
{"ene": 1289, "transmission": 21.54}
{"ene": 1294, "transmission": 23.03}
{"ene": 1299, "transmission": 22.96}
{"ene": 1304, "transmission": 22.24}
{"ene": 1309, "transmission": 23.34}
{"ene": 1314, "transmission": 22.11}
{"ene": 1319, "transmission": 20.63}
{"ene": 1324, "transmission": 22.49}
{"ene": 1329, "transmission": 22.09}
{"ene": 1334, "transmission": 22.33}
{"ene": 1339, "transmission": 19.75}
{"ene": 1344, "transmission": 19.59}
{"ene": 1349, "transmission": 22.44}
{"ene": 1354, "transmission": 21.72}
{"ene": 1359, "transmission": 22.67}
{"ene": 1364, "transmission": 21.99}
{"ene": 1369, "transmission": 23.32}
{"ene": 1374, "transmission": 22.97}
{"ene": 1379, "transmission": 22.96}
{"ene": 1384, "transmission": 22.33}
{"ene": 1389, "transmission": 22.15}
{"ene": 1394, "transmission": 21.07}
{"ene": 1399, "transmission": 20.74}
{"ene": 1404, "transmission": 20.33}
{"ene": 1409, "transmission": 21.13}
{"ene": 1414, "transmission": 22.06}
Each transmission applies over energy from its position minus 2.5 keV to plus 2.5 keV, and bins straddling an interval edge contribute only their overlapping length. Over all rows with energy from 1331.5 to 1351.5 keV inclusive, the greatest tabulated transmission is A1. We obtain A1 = 22.44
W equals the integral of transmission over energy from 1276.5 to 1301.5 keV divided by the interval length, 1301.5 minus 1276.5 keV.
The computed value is 22.2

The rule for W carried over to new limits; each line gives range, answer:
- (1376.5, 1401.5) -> 21.9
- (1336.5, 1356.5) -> 20.9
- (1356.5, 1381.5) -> 22.8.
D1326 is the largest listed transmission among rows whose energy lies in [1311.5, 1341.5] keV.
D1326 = 22.49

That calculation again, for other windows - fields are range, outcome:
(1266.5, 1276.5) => 22.76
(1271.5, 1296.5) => 23.03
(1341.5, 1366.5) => 22.67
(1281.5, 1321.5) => 23.34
